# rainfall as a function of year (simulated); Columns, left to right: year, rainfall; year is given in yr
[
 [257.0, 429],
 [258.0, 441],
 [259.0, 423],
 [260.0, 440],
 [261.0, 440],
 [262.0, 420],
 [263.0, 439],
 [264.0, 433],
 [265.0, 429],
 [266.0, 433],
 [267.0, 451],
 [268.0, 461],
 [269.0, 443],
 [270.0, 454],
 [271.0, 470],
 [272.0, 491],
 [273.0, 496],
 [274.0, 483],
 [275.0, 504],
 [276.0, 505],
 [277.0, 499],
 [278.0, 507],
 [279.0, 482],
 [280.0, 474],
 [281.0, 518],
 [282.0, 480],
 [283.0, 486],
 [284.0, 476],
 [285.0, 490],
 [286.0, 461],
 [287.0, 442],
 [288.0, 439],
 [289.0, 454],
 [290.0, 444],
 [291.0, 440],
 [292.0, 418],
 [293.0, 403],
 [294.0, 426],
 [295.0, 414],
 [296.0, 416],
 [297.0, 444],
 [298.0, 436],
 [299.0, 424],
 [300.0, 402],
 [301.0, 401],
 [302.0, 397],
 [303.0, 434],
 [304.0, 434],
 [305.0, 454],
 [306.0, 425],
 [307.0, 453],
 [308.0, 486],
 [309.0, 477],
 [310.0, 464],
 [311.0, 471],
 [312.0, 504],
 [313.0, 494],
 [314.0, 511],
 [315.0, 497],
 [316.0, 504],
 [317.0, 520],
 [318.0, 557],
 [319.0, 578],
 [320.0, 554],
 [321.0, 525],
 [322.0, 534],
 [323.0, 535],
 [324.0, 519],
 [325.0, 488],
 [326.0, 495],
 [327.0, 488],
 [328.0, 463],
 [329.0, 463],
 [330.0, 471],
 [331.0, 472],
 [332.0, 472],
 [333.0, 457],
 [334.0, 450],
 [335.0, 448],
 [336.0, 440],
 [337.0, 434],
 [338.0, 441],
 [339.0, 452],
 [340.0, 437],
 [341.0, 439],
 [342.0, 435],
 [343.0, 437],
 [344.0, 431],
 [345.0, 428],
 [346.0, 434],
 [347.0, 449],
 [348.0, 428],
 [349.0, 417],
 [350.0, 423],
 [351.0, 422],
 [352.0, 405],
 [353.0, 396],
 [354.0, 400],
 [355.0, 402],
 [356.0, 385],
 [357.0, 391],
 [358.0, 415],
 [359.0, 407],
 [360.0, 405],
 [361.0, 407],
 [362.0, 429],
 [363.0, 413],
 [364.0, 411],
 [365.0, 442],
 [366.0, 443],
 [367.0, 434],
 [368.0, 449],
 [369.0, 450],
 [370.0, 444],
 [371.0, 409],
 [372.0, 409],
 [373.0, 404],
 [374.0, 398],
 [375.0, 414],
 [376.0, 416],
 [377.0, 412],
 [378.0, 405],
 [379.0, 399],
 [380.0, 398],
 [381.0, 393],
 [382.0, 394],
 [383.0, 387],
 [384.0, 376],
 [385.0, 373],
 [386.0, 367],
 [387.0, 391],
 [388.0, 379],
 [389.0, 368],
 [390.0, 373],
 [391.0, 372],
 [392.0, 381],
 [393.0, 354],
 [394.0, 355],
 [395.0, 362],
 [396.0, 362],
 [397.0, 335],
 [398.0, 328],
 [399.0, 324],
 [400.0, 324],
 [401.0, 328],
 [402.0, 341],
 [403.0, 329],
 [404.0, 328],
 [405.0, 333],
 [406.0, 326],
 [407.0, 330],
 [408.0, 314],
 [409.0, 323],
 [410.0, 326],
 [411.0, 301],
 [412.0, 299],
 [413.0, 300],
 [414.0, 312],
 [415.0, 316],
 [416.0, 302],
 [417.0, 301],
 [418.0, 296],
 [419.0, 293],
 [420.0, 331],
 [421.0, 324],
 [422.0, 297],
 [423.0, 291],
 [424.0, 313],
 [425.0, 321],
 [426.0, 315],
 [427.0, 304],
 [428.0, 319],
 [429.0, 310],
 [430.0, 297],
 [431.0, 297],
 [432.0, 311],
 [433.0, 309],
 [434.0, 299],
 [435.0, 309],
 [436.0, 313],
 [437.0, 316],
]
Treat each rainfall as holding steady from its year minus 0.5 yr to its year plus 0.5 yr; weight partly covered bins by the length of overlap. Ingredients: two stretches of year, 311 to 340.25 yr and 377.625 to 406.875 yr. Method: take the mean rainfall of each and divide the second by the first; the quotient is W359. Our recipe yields 0.74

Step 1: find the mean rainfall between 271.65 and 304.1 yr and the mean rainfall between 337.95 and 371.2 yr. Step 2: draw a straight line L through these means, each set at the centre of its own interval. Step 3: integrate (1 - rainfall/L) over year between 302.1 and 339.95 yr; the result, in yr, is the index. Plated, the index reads -3.6 yr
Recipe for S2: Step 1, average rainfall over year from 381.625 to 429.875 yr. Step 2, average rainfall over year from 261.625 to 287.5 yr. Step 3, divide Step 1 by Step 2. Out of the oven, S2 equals 0.7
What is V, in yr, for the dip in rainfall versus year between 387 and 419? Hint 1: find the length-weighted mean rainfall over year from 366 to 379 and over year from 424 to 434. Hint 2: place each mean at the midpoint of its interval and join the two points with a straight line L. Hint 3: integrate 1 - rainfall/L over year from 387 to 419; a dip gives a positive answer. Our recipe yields 2.4 yr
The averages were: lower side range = 420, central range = 333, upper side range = 309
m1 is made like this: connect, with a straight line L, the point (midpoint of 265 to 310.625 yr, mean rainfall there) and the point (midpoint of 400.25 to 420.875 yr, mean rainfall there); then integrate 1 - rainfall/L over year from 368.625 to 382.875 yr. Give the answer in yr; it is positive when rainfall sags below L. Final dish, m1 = -2.1 yr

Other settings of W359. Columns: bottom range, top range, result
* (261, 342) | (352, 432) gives 0.78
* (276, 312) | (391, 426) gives 0.72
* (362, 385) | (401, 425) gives 0.76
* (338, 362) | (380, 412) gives 0.84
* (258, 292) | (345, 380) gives 0.90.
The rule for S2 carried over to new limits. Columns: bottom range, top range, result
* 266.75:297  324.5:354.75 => 0.96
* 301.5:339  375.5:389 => 0.81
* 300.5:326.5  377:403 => 0.75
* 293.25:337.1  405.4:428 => 0.66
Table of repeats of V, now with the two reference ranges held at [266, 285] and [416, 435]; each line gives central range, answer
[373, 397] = -2.0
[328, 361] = -2.4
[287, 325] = -2.0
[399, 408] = 0.1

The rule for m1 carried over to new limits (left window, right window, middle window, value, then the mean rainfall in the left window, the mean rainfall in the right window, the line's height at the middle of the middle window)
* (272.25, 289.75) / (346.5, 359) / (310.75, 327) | -2.7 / 482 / 411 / 444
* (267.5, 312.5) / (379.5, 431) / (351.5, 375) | -2.2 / 457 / 335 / 380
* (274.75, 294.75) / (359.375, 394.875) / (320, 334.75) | -1.8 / 466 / 401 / 436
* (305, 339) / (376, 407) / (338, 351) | 0.4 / 487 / 364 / 447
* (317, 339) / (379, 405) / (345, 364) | 1.0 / 490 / 361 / 436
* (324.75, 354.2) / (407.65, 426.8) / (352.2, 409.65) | -1.7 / 444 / 309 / 372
